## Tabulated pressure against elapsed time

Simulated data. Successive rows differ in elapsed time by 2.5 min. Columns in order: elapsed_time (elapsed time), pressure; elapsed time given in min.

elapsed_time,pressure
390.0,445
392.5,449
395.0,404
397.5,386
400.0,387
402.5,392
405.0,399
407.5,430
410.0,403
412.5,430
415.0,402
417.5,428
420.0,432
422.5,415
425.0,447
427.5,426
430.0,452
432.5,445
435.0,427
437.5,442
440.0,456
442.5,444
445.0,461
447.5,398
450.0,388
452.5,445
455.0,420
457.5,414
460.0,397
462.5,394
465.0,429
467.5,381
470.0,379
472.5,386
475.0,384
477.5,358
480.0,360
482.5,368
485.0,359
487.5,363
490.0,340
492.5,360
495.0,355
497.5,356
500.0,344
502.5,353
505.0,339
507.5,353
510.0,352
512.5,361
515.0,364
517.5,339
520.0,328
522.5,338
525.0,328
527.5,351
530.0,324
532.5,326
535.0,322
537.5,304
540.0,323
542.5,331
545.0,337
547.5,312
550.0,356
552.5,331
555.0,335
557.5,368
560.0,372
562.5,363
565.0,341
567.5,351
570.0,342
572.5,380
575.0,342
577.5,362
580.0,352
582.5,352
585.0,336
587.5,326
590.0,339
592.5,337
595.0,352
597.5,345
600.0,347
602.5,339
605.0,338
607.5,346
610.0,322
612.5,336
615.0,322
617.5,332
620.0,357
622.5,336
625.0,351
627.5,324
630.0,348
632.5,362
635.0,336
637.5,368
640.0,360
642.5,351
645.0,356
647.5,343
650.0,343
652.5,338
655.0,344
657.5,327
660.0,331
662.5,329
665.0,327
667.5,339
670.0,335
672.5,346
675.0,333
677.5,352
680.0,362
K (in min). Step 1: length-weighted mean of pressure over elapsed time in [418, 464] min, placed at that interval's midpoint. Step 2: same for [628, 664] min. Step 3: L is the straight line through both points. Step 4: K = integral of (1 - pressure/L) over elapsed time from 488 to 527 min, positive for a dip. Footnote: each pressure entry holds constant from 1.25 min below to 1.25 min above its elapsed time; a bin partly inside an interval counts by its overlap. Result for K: 5.2 min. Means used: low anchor 428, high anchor 345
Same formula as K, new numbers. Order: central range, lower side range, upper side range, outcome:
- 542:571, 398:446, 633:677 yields 2.5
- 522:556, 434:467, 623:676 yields 5.1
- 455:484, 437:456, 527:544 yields 1.2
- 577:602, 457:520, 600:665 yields 0.3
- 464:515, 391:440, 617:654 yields 4.3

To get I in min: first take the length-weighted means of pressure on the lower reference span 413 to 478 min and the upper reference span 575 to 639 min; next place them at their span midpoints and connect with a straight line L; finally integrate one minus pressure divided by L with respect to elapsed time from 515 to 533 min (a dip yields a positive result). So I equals 2.2 min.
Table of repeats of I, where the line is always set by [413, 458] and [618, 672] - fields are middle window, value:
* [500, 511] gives 1.4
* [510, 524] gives 1.8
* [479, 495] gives 2.0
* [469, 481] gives 1.2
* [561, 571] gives 0.7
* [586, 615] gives 1.9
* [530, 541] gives 2.0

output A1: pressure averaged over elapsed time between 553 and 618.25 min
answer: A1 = 345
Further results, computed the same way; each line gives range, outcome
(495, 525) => 347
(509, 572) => 340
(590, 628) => 339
